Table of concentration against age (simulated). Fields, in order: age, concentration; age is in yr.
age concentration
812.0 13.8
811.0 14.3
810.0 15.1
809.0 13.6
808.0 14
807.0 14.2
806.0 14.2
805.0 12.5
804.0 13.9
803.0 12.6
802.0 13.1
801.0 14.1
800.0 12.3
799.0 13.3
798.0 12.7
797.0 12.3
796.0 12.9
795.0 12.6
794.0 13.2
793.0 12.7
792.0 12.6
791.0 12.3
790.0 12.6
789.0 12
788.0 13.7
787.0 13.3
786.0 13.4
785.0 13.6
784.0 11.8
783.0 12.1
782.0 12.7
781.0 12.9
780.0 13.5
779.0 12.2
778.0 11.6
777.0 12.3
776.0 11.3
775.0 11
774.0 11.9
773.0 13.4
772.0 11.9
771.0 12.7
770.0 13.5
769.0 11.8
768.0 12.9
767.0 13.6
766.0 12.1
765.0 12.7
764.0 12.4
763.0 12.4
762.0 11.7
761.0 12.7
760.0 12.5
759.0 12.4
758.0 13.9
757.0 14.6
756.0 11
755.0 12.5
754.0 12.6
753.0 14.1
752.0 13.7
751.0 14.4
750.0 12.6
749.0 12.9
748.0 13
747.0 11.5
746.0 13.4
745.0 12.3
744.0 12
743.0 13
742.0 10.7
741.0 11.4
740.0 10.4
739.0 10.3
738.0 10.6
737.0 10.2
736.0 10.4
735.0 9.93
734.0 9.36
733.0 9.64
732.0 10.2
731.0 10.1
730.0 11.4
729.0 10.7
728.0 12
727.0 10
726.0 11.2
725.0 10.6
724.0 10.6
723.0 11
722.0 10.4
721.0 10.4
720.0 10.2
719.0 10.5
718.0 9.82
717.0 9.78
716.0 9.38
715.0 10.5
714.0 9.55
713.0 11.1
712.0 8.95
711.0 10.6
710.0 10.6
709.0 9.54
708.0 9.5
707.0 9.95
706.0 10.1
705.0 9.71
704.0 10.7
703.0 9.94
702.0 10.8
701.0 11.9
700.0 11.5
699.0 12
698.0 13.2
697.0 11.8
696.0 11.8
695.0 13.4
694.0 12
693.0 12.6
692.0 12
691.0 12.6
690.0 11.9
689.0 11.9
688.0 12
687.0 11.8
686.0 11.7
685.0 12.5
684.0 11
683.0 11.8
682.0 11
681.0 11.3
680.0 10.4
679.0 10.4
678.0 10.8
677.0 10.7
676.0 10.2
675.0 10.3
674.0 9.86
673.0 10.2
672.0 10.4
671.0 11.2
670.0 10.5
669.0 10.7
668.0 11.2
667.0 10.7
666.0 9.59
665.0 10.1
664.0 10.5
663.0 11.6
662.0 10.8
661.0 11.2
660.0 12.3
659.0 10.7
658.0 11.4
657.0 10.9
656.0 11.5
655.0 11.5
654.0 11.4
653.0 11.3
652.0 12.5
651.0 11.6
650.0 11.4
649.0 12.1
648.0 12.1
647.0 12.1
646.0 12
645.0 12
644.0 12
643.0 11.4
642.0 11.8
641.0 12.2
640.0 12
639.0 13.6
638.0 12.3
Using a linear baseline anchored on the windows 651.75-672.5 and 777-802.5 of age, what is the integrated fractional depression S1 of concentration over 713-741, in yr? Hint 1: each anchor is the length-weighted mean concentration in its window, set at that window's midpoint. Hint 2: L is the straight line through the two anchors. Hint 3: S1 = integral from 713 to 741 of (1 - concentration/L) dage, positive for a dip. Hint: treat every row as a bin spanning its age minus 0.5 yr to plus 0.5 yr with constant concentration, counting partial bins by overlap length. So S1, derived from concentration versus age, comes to 3.6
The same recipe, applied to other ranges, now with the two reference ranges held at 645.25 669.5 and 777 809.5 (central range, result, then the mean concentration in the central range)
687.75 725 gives 3.0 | 10.9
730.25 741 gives 1.8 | 10.2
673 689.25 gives 0.7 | 11.1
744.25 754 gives -0.5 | 13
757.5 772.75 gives 0.0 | 12.6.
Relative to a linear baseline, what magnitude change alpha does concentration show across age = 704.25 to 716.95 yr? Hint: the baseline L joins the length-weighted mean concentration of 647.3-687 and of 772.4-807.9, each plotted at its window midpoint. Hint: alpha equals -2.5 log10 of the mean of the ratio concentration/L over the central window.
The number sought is 0.172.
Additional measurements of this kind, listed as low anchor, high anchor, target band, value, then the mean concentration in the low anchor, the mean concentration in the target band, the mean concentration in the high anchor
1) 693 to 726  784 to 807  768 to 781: 0.011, 10.7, 12.3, 13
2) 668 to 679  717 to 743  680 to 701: -0.139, 10.5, 12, 10.5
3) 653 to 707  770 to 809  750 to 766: -0.047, 11.2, 12.9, 12.8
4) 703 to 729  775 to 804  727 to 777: -0.047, 10.3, 12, 12.7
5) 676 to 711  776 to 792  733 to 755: 0.021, 11.3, 11.8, 12.6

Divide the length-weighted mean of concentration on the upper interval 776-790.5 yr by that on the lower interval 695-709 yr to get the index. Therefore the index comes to 1.1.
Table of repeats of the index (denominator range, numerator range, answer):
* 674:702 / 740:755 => 1.09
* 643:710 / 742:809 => 1.14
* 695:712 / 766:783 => 1.14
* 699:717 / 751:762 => 1.26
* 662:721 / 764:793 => 1.15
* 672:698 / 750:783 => 1.10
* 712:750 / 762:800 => 1.16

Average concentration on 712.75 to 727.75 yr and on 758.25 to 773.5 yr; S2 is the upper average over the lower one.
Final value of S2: 1.22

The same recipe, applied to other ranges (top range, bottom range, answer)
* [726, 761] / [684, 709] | 1.02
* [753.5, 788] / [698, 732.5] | 1.20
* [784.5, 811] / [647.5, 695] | 1.17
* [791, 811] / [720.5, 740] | 1.27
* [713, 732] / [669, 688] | 0.96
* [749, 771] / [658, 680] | 1.20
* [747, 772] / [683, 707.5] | 1.10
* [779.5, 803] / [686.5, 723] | 1.17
